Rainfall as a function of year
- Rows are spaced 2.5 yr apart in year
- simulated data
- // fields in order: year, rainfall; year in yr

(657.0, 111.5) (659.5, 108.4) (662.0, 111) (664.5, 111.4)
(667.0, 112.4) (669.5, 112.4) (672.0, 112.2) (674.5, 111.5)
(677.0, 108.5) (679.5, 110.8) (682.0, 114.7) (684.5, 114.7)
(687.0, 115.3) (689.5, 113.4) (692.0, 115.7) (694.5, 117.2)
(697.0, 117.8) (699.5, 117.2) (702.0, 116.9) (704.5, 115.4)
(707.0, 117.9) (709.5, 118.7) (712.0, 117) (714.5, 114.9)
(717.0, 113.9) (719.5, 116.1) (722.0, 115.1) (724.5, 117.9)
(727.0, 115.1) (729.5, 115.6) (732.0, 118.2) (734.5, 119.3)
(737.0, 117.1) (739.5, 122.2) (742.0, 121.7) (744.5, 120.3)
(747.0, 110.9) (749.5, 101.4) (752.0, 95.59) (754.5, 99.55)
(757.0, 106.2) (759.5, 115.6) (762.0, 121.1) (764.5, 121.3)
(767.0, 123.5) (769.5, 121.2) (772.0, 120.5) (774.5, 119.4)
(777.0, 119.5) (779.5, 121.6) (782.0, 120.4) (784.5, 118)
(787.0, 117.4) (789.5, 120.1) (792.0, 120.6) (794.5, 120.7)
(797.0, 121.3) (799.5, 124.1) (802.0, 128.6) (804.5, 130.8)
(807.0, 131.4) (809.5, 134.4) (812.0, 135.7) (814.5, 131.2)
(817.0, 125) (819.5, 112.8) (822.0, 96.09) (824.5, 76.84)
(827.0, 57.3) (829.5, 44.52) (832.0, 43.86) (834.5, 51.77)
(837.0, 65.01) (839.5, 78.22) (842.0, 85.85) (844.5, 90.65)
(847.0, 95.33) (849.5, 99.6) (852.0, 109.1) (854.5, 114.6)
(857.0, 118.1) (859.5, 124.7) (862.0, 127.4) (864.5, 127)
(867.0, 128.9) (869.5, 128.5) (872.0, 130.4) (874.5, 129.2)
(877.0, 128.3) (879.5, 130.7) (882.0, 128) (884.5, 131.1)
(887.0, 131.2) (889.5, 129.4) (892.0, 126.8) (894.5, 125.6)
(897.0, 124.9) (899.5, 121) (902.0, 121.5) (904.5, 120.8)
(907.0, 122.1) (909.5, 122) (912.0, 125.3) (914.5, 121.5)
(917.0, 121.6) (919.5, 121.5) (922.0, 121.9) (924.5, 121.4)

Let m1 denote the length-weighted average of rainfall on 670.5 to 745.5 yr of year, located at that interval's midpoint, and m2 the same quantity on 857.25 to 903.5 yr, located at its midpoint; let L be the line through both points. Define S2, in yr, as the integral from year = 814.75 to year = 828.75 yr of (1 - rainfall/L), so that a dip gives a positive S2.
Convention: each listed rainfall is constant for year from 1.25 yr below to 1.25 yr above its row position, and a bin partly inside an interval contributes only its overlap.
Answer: 3.3 yr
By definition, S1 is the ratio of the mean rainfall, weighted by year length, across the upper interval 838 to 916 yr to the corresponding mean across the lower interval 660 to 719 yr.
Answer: 1.04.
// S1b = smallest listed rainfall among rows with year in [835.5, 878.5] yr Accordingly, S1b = 65.01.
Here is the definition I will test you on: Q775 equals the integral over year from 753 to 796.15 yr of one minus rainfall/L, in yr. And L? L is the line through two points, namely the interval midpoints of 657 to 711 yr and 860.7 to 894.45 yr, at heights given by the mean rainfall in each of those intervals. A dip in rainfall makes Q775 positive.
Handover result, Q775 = 1.1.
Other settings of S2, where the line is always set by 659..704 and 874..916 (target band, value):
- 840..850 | 2.6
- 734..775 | 1.0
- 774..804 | -0.4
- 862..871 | -0.3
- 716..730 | 0.0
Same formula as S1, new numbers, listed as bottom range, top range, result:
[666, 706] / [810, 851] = 0.77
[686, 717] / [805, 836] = 0.82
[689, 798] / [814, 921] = 0.95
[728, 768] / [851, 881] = 1.09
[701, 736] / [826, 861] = 0.73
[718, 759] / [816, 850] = 0.70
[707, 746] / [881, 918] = 1.06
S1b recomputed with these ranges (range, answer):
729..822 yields 95.59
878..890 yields 128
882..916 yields 120.8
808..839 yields 43.86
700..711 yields 115.4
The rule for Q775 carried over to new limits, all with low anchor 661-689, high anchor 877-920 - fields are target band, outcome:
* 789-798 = -0.1 yr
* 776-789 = -0.1 yr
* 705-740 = -0.6 yr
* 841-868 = 2.6 yr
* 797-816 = -1.6 yr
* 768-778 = -0.2 yr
